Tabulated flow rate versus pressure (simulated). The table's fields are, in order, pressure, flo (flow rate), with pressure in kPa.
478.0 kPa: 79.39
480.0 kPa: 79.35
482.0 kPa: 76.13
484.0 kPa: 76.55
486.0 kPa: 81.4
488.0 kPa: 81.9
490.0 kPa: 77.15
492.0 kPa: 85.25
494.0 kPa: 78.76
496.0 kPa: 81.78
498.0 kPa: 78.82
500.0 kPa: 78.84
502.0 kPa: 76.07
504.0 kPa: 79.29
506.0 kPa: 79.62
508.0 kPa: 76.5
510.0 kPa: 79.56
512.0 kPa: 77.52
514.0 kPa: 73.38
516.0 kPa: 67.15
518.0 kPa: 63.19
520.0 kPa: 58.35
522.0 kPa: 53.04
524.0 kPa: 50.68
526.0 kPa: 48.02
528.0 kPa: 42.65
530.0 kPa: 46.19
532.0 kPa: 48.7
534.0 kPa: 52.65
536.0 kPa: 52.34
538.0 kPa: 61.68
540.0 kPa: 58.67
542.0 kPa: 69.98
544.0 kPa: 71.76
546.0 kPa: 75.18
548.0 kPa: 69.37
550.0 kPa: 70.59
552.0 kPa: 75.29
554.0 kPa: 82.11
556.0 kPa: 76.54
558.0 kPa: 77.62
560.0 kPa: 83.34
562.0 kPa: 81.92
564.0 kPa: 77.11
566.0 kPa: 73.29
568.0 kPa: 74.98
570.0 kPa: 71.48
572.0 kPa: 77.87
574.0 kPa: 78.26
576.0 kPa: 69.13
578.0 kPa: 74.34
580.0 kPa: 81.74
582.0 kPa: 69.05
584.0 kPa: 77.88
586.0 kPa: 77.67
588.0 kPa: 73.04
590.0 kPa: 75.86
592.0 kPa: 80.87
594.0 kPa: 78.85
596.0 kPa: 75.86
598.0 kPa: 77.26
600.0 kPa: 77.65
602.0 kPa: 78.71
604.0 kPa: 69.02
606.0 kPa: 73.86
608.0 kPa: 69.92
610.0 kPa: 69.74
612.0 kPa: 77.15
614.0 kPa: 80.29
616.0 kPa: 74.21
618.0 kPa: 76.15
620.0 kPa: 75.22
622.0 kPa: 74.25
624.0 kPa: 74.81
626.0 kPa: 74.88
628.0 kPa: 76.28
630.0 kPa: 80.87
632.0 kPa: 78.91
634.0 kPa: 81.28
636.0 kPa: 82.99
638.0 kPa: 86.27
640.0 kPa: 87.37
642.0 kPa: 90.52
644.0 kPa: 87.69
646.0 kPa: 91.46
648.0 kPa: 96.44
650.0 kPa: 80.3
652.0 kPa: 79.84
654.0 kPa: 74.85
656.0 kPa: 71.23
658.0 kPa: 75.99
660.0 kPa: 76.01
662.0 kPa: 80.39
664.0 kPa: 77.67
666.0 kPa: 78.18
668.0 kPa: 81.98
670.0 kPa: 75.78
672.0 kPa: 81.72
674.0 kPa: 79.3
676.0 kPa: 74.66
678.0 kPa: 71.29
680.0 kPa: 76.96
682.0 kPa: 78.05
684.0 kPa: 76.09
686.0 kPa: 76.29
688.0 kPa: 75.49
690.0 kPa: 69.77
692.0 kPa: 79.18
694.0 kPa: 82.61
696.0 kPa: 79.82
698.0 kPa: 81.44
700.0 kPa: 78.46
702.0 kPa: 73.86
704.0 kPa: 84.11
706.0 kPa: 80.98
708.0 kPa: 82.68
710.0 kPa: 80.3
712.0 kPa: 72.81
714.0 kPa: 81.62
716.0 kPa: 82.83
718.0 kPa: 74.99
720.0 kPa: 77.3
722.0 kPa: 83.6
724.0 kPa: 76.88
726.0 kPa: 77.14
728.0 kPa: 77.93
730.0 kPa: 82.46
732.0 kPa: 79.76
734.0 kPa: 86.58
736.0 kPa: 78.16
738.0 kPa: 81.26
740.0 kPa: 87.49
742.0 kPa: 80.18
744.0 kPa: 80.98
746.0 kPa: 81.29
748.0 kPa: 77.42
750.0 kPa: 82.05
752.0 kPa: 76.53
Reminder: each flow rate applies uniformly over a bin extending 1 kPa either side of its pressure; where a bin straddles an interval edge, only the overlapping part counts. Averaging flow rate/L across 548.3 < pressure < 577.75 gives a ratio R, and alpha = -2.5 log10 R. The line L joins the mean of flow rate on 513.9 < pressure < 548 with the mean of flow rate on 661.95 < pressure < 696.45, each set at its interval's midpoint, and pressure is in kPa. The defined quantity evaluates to -0.22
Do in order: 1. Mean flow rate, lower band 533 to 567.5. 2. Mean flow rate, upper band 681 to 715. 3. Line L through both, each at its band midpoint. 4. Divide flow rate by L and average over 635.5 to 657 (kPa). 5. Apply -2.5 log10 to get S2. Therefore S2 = -0.12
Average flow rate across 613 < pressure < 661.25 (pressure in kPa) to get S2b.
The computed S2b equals 80.3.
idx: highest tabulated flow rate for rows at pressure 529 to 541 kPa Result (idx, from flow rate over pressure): 61.68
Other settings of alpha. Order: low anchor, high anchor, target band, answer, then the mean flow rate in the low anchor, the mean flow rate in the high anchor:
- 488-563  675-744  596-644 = -0.051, 69.3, 78.9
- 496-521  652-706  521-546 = 0.324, 74.3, 77.5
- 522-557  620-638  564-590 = -0.097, 61.7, 78.3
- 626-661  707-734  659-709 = 0.036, 82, 79.5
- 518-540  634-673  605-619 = -0.036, 52.3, 81.9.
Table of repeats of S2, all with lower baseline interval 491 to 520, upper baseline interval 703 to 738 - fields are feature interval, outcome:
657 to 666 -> 0.02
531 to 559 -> 0.14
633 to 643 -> -0.09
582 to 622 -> 0.03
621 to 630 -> 0.04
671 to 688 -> 0.04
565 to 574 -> 0.04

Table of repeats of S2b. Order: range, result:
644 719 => 78.9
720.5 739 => 80.3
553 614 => 76.1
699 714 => 79.2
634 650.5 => 87.7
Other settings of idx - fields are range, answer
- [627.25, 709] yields 96.44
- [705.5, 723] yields 83.6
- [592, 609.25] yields 80.87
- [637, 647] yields 91.46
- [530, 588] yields 83.34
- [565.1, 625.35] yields 81.74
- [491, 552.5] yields 85.25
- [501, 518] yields 79.62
